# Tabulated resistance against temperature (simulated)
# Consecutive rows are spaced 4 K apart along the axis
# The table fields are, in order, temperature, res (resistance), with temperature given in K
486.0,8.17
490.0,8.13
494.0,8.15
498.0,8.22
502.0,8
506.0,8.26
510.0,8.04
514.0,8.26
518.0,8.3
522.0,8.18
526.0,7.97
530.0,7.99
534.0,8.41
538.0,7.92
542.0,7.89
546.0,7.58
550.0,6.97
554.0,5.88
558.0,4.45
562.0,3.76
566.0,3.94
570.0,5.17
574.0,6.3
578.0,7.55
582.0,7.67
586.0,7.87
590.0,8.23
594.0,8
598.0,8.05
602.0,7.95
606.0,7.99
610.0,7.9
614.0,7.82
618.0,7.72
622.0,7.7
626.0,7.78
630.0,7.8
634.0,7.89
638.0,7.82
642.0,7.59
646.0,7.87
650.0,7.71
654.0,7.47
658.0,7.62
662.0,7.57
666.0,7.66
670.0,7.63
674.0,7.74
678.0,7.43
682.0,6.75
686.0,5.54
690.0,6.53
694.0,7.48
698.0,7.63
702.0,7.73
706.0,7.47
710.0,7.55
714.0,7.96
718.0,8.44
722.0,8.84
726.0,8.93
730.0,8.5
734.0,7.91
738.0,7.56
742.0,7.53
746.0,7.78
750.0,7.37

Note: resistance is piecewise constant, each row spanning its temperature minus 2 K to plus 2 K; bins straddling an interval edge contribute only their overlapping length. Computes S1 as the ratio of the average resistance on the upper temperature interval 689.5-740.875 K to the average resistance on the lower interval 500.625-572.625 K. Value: 1.1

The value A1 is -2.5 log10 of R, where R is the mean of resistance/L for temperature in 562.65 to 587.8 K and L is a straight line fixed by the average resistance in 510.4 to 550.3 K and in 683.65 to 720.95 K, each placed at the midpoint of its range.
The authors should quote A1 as 0.24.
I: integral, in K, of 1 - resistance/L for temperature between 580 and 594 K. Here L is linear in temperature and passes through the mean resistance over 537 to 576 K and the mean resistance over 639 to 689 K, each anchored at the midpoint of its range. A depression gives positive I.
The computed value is -3.5 K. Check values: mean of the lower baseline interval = 5.94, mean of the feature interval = 7.93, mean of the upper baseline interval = 7.37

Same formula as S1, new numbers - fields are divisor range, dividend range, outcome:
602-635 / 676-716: 0.92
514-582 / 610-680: 1.13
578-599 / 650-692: 0.91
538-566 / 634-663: 1.27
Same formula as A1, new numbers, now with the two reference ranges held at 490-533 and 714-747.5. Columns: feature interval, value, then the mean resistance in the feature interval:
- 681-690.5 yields 0.30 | 6.18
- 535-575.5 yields 0.32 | 6.04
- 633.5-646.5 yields 0.05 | 7.77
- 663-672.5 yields 0.07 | 7.64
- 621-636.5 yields 0.05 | 7.8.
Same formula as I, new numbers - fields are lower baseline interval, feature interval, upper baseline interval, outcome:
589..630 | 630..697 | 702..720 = 3.9 K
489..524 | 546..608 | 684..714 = 8.9 K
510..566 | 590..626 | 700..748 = -2.2 K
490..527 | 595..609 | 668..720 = -0.4 K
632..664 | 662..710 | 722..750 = 3.6 K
